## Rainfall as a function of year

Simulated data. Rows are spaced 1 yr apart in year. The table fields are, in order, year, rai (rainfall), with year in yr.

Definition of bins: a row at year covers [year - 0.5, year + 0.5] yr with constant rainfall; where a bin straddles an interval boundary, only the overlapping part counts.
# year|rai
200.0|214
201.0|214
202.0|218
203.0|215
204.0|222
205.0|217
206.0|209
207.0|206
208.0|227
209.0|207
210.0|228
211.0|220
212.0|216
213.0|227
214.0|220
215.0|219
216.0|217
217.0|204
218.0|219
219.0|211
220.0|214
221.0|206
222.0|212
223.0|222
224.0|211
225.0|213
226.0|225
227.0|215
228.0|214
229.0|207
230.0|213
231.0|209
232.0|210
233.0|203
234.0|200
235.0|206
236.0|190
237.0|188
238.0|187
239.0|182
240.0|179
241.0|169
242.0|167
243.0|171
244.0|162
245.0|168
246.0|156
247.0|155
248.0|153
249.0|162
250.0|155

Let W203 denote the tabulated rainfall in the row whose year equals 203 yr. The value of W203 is 215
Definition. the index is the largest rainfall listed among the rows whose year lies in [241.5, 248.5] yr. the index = 171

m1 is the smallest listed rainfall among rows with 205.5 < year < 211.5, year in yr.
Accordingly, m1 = 206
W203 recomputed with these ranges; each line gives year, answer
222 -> 212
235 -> 206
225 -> 213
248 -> 153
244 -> 162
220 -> 214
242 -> 167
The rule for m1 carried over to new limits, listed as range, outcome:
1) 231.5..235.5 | 200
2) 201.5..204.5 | 215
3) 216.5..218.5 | 204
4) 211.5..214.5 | 216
